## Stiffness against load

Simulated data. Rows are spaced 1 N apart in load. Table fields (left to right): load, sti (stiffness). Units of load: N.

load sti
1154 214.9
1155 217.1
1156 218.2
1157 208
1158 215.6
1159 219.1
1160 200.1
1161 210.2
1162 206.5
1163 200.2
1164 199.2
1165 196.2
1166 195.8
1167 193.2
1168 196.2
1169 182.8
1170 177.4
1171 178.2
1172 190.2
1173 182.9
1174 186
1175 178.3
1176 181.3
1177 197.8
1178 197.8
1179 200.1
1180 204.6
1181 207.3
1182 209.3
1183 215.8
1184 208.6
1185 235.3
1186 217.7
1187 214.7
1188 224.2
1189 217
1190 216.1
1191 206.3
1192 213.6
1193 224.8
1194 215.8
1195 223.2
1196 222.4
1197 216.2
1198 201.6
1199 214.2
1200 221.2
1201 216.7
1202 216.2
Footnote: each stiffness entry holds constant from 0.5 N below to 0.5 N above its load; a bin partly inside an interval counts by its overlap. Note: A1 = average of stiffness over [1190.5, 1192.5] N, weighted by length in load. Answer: 210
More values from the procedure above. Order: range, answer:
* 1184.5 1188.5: 223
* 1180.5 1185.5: 215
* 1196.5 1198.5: 209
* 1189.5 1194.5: 215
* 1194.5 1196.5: 223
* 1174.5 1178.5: 189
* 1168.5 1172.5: 182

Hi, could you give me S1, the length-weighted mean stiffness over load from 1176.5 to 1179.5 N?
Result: 199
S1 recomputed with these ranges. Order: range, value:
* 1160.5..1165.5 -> 202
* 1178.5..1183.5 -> 207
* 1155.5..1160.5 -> 212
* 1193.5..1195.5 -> 220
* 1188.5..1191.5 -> 213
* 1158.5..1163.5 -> 207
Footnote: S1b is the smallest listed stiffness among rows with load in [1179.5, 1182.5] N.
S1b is 204.6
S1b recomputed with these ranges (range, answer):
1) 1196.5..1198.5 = 201.6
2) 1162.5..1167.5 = 193.2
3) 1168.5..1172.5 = 177.4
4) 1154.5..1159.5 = 208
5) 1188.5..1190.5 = 216.1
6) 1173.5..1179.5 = 178.3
